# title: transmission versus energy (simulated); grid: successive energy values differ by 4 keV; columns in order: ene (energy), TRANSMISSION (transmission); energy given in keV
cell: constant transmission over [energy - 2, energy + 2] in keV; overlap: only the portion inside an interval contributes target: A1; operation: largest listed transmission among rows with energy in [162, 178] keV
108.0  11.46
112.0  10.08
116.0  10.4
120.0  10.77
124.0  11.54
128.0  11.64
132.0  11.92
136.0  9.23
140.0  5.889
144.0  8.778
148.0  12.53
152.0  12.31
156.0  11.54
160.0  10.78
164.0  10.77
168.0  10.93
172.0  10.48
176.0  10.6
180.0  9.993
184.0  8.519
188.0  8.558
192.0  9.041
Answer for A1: 10.93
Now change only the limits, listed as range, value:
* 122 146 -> 11.92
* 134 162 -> 12.53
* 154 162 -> 11.54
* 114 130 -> 11.64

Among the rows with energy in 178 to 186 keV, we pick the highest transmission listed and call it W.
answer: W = 9.993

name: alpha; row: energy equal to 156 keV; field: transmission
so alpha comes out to 11.54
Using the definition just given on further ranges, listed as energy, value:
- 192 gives 9.041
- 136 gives 9.23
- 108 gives 11.46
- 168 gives 10.93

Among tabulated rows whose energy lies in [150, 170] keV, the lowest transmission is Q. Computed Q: 10.77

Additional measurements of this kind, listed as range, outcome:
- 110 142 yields 5.889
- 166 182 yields 9.993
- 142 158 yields 8.778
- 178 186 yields 8.519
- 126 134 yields 11.64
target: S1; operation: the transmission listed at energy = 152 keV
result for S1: 12.31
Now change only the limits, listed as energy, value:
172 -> 10.48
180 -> 9.993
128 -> 11.64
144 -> 8.778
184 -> 8.519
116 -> 10.4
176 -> 10.6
